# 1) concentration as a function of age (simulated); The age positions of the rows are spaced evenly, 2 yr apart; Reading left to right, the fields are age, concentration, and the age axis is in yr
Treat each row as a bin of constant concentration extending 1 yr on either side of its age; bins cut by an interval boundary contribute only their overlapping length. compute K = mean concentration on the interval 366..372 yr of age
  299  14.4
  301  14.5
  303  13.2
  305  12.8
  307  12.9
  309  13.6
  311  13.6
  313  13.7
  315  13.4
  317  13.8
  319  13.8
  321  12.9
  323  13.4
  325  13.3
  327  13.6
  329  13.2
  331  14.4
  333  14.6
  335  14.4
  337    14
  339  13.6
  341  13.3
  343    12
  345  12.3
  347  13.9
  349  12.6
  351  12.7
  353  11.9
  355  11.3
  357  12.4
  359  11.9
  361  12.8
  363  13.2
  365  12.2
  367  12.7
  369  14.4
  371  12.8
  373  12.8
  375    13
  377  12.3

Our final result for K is 13.3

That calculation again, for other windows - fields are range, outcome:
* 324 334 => 13.8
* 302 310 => 13.1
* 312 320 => 13.7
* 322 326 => 13.4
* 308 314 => 13.6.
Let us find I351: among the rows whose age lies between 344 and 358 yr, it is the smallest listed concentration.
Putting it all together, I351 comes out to 11.3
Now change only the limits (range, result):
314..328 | 12.9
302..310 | 12.8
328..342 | 13.2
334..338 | 14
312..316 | 13.4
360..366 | 12.2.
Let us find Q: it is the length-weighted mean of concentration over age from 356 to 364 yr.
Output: 12.6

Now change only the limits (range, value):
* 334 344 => 13.5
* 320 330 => 13.3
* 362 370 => 13.1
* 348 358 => 12.2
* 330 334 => 14.5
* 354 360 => 11.9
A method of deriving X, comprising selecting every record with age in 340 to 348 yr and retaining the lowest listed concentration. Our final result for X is 12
